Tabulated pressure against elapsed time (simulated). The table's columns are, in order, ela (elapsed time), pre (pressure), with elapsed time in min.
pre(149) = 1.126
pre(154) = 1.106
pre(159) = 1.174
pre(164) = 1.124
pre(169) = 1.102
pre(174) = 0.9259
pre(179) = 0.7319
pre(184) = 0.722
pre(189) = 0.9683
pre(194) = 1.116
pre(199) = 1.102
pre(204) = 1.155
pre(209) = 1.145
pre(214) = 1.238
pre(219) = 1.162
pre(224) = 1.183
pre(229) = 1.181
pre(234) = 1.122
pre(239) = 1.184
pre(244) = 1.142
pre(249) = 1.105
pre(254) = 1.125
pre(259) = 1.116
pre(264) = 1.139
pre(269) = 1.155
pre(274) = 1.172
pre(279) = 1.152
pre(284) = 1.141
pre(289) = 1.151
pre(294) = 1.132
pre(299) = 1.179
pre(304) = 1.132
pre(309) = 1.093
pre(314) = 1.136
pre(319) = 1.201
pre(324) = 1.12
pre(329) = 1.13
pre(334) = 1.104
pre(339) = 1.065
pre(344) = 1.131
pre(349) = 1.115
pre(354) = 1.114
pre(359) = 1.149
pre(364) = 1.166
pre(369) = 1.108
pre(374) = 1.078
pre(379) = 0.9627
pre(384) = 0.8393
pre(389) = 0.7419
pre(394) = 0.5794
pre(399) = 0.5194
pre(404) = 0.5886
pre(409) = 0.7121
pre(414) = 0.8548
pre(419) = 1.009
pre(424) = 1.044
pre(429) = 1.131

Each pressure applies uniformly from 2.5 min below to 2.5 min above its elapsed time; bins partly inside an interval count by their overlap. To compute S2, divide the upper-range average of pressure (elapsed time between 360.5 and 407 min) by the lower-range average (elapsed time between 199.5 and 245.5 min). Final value 0.7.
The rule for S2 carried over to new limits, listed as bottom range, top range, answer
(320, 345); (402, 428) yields 0.77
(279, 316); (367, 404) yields 0.71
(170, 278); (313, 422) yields 0.89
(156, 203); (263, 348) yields 1.13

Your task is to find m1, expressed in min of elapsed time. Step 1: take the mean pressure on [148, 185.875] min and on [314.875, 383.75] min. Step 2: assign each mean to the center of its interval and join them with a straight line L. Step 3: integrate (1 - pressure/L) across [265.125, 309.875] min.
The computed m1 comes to -3.30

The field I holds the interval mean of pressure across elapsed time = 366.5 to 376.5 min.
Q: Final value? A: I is 1.09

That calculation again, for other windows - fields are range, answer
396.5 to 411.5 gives 0.607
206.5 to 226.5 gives 1.18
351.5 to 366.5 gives 1.14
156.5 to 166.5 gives 1.15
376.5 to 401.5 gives 0.729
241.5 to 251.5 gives 1.12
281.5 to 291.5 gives 1.15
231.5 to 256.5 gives 1.14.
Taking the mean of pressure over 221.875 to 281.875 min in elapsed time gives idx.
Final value 1.15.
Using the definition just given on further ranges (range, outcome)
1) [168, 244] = 1.07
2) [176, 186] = 0.737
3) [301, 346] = 1.12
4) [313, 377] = 1.12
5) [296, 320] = 1.14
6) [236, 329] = 1.14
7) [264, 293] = 1.15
